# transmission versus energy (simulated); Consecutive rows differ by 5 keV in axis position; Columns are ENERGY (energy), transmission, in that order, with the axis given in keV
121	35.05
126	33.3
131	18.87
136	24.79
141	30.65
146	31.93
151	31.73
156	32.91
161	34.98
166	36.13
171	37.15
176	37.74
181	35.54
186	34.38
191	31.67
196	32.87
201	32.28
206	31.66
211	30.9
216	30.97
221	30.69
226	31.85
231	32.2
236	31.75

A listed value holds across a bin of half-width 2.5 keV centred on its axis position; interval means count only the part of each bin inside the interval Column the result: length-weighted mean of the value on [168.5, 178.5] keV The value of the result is 37.4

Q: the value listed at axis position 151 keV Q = 31.73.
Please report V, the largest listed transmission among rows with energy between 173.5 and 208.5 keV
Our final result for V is 37.74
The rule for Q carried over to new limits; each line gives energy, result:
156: 32.91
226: 31.85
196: 32.87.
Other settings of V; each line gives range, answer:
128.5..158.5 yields 32.91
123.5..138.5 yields 33.3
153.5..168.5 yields 36.13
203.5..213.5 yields 31.66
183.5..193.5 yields 34.38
